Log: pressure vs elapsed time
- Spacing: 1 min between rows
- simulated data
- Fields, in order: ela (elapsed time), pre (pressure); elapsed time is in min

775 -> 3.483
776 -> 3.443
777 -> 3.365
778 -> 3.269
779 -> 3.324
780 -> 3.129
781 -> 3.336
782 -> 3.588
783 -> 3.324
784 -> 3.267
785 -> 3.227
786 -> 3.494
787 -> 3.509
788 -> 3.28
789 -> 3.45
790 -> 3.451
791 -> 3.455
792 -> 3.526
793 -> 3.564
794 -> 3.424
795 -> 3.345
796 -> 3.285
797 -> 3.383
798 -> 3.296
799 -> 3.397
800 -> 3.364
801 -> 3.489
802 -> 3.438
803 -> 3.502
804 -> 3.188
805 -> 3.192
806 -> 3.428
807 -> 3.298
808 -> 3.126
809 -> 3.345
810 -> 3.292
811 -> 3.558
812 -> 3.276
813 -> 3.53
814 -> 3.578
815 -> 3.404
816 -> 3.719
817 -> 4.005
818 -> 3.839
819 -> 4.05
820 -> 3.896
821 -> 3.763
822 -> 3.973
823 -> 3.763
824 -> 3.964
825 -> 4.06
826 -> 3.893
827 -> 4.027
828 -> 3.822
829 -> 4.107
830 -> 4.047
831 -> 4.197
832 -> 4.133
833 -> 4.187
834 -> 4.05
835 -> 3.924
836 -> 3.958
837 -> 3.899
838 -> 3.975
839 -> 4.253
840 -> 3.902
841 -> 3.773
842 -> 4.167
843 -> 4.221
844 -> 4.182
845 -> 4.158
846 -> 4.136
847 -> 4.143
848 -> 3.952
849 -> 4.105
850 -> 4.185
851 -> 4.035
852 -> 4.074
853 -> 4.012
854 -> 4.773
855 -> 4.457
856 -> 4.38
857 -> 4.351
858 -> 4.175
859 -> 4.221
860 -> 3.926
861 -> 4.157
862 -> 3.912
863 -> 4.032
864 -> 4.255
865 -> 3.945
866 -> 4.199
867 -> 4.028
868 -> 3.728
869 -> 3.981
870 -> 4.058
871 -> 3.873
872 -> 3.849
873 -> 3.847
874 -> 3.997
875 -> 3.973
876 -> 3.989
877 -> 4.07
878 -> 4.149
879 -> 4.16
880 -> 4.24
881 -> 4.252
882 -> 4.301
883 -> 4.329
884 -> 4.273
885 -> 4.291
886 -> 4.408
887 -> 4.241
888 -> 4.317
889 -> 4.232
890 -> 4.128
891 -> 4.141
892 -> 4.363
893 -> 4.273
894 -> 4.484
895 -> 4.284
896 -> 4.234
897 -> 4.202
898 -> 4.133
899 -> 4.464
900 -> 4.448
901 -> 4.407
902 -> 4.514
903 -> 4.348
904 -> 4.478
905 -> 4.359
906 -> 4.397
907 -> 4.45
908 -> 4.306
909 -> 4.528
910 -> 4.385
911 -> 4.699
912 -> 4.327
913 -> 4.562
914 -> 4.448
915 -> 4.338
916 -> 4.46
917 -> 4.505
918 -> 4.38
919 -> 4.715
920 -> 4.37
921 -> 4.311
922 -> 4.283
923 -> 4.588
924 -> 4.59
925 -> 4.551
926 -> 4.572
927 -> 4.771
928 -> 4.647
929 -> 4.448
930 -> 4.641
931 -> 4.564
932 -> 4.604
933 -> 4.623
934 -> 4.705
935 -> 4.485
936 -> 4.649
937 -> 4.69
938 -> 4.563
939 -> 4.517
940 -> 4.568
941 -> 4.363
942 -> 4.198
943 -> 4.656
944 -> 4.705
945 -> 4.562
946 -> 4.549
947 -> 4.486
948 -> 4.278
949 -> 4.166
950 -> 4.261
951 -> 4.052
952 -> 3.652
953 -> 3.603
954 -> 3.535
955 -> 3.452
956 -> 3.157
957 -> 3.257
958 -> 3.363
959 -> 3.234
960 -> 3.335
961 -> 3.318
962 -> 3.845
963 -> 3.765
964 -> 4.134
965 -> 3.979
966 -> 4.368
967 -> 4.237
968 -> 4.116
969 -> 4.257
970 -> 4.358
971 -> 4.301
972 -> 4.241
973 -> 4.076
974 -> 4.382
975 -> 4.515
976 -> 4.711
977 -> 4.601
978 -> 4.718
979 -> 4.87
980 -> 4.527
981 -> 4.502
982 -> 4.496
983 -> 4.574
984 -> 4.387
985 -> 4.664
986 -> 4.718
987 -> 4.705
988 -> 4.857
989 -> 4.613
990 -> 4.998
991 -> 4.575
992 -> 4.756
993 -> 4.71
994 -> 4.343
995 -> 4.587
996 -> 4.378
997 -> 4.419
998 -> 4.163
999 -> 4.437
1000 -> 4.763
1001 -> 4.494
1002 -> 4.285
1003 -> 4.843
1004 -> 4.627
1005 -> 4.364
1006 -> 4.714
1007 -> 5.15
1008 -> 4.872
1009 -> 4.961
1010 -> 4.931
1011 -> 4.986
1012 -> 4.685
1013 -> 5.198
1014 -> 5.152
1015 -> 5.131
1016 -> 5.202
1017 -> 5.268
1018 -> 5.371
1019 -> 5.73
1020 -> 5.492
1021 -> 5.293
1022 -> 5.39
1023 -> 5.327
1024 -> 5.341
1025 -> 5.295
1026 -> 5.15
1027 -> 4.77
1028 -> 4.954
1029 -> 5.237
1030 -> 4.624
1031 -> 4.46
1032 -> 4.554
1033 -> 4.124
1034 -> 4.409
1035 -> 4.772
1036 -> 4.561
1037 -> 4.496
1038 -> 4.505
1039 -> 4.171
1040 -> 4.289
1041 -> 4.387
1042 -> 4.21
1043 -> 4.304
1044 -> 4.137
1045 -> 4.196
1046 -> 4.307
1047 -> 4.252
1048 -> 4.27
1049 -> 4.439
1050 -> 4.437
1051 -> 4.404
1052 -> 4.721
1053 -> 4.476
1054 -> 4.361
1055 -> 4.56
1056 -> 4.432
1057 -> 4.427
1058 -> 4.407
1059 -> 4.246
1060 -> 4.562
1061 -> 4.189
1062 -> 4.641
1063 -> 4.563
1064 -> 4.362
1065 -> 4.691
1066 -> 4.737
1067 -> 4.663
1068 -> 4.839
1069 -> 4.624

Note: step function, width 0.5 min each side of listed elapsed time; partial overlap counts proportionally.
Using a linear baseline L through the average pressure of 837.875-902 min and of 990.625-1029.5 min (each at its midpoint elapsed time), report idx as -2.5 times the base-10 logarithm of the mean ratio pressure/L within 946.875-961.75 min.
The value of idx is 0.251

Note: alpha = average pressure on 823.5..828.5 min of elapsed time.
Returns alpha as 3.95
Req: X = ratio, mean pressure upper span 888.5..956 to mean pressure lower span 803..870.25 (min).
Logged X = 1.12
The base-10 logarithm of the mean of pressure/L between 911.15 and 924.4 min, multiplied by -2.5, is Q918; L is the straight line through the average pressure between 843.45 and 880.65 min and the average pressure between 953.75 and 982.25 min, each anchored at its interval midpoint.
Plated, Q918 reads -0.10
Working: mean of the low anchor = 4.1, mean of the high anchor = 4.06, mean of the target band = 4.46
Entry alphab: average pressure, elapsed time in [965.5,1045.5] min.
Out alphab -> 4.68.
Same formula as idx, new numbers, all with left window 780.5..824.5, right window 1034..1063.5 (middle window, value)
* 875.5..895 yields -0.12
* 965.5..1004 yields -0.09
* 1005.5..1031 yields -0.19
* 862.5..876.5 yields -0.07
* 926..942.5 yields -0.15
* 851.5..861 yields -0.16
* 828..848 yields -0.13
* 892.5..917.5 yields -0.14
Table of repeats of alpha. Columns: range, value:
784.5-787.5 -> 3.41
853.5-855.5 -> 4.62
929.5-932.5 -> 4.6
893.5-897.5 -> 4.3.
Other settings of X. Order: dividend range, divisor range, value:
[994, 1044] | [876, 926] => 1.10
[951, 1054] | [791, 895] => 1.15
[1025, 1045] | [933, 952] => 1.02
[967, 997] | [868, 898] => 1.09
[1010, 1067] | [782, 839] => 1.29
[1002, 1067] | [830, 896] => 1.14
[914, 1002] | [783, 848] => 1.18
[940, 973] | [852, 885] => 0.97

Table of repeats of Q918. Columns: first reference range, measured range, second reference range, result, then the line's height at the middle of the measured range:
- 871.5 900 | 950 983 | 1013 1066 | 0.11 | 4.45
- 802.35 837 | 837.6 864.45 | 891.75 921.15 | -0.04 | 3.98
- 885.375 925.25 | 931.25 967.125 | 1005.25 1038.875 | 0.12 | 4.6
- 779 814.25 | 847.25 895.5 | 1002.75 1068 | -0.10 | 3.79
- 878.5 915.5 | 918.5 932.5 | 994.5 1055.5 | -0.03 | 4.43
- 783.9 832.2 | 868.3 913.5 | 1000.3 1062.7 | -0.07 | 4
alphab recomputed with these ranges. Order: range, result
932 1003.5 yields 4.32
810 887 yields 4.03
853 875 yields 4.1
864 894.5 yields 4.14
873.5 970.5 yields 4.27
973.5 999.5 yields 4.58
